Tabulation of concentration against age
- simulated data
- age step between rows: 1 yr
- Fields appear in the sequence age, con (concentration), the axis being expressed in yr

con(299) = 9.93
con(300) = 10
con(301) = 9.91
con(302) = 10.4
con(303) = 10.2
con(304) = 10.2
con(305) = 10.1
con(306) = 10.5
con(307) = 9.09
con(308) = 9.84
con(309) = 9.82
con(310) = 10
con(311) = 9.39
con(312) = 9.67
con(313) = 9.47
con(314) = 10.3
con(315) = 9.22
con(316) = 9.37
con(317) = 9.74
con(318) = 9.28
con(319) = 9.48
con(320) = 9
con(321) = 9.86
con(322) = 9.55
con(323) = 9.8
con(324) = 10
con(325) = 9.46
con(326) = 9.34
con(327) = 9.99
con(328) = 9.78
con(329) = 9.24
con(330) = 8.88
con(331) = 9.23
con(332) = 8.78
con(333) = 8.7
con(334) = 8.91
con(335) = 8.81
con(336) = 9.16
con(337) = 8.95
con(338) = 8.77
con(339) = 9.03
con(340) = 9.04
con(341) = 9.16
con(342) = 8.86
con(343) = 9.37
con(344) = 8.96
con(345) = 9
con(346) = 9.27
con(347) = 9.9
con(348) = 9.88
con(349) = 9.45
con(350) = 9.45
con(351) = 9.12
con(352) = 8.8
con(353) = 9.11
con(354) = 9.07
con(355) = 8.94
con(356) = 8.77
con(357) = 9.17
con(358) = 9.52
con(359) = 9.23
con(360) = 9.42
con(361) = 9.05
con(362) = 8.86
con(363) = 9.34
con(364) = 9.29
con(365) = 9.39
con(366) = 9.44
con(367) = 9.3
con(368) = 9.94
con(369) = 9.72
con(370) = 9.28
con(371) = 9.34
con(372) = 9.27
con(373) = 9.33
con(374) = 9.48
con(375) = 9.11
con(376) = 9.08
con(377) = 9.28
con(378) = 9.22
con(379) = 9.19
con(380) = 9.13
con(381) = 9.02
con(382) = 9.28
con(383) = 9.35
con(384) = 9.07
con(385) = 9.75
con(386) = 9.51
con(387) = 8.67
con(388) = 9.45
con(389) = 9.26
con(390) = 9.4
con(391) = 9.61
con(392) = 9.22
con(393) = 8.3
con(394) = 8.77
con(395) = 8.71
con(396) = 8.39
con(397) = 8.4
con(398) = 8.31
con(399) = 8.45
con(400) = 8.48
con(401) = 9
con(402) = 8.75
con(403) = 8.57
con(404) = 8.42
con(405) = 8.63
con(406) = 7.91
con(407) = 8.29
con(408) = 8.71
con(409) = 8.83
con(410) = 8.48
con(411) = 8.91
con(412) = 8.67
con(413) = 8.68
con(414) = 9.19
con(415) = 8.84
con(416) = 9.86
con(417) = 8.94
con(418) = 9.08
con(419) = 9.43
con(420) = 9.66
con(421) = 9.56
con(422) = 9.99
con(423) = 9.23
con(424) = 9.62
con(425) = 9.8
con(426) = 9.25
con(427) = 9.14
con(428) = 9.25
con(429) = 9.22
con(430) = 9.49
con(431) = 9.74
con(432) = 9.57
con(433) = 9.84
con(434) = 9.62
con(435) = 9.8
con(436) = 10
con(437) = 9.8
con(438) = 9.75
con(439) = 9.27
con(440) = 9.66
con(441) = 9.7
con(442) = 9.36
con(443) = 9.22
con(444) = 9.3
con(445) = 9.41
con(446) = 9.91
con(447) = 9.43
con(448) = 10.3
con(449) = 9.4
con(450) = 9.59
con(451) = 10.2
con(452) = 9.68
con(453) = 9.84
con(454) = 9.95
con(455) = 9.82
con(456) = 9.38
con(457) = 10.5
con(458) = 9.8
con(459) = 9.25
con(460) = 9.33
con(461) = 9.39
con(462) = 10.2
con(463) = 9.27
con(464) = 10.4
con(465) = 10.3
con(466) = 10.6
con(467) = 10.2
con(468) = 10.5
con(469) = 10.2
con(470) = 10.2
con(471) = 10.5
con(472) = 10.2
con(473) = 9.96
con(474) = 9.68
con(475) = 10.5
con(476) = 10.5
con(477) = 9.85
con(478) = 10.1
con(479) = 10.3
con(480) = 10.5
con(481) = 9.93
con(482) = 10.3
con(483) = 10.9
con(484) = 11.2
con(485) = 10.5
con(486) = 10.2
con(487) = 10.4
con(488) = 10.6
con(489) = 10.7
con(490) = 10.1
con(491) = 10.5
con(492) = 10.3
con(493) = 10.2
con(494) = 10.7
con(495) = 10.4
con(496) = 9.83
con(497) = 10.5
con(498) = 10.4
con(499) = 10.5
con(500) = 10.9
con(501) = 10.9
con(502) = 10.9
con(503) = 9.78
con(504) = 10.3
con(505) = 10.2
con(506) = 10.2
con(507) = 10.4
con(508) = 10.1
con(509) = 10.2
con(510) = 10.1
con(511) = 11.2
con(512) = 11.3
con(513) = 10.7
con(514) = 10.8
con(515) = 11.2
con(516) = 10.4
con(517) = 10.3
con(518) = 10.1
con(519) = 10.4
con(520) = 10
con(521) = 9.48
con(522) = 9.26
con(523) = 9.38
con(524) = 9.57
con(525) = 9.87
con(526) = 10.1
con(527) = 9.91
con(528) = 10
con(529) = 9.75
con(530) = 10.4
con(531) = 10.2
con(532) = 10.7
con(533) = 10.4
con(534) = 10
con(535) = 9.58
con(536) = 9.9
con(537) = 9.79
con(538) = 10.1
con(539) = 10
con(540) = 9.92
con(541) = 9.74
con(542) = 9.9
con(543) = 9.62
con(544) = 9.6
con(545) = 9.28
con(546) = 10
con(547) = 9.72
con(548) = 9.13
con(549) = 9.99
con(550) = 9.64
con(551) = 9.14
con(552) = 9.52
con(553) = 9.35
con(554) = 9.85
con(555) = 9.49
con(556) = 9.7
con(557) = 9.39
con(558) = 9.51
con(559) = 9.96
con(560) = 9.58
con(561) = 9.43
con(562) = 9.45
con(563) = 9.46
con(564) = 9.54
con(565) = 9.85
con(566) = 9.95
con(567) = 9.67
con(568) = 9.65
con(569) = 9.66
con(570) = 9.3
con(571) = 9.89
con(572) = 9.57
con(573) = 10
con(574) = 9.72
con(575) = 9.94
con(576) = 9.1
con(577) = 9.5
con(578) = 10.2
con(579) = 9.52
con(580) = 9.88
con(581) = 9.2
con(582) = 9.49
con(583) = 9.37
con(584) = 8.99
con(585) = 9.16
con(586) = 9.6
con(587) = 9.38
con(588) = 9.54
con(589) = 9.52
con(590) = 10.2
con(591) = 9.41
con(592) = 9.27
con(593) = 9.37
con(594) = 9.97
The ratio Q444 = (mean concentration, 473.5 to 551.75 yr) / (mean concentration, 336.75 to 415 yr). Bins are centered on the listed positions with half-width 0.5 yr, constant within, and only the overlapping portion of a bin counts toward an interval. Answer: 1.12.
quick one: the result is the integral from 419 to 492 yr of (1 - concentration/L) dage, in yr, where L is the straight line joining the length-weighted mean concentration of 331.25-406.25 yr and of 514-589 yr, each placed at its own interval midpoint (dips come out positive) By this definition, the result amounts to -3.9 yr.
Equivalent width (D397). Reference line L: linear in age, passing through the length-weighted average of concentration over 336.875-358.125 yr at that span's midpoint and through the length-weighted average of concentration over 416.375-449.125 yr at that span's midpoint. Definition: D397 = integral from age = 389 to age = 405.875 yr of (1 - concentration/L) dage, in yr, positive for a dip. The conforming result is 1.2 yr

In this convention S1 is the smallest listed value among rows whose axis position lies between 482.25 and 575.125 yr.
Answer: 9.13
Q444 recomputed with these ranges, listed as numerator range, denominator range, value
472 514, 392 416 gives 1.21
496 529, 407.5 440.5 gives 1.10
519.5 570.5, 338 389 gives 1.05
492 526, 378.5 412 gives 1.17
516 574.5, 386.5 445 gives 1.07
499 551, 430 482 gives 1.02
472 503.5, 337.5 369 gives 1.13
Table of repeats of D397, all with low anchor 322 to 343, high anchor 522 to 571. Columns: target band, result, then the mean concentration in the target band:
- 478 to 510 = -2.7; 10.4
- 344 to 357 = 0.0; 9.22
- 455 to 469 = -0.6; 9.94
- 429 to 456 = -0.5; 9.66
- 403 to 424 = 1.0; 8.97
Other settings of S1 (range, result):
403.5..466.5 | 7.91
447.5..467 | 9.25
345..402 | 8.3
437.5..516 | 9.22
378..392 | 8.67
